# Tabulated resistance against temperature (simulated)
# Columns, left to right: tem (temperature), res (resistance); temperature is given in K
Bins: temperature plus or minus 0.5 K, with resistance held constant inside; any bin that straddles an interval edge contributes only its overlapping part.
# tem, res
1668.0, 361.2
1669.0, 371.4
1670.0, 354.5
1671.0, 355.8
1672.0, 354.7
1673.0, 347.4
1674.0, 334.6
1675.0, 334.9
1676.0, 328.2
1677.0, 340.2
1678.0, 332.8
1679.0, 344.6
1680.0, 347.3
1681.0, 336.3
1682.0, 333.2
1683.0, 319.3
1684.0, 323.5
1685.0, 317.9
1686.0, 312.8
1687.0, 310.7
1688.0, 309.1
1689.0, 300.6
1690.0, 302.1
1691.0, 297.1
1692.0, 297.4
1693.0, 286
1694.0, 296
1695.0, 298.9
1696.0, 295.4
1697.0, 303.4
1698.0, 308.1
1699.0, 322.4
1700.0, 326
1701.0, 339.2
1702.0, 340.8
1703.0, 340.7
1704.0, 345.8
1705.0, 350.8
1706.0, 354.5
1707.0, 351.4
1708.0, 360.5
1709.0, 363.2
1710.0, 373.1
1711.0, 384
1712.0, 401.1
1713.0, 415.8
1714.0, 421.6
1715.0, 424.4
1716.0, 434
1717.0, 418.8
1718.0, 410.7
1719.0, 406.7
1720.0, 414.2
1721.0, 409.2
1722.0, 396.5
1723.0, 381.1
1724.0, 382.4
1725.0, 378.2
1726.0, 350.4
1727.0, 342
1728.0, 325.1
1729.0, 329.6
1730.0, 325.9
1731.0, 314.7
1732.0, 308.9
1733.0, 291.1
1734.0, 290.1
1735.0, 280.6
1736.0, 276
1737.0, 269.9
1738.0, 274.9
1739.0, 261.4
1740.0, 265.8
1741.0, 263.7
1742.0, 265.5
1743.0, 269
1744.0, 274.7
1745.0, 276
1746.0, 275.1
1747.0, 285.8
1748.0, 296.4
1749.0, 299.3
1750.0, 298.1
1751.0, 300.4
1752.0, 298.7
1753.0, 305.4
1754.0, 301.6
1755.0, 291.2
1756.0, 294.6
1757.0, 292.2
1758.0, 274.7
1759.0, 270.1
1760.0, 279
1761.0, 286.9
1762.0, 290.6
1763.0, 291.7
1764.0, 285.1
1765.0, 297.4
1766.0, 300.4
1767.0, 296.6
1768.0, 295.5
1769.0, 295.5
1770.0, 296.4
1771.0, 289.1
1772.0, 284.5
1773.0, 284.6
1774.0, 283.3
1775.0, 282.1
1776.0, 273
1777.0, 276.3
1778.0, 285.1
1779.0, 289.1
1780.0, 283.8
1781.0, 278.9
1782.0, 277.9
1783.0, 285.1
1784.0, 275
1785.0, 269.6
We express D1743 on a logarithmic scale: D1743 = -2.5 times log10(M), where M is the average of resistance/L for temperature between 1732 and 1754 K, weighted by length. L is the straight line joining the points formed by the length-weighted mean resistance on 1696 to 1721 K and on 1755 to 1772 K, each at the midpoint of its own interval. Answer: 0.13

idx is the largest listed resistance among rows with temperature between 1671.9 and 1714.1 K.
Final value 421.6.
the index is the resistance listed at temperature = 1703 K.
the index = 340.7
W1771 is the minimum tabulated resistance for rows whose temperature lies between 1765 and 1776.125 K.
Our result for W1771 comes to 273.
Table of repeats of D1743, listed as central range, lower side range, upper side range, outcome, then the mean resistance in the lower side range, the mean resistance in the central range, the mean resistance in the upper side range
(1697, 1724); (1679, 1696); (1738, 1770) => -0.23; 312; 375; 286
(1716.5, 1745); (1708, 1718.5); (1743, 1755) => 0.07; 403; 327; 291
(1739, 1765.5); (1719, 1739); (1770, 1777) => 0.08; 334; 285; 283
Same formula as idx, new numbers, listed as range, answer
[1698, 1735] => 434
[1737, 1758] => 305.4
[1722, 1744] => 396.5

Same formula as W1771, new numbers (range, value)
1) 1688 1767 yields 261.4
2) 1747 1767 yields 270.1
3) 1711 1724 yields 381.1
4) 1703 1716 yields 340.7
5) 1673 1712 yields 286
